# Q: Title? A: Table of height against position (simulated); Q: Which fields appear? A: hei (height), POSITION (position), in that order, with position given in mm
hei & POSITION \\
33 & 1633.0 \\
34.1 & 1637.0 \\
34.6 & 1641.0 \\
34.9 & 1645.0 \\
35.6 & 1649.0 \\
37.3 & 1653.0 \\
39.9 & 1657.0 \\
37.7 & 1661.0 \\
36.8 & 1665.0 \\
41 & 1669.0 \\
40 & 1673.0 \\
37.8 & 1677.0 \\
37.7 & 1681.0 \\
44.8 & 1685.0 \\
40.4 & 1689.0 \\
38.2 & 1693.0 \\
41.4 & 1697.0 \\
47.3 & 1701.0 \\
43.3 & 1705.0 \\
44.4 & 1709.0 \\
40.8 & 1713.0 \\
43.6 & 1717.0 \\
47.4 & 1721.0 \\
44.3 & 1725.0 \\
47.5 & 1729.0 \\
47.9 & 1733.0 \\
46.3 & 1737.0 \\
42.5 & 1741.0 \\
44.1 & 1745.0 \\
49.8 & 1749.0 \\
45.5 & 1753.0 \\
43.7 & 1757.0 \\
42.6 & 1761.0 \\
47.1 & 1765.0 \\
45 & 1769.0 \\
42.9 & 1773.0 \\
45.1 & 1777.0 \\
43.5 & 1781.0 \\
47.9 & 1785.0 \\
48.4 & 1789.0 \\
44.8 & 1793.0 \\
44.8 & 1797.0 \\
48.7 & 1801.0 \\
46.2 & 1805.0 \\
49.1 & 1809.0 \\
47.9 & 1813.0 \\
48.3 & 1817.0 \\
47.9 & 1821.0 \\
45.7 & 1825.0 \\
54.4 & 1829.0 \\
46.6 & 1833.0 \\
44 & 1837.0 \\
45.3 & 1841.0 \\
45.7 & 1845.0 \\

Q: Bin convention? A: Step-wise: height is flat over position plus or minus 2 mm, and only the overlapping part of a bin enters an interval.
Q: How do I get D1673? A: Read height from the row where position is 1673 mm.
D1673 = 40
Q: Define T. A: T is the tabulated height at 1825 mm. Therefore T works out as 45.7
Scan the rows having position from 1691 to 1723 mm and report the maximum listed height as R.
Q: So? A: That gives 47.4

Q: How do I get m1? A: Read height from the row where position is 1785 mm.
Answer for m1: 47.9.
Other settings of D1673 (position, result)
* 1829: 54.4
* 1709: 44.4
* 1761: 42.6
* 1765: 47.1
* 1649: 35.6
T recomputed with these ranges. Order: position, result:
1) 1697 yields 41.4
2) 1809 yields 49.1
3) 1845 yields 45.7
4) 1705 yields 43.3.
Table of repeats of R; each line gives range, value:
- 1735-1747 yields 46.3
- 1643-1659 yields 39.9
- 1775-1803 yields 48.7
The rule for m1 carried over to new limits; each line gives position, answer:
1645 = 34.9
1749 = 49.8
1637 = 34.1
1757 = 43.7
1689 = 40.4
